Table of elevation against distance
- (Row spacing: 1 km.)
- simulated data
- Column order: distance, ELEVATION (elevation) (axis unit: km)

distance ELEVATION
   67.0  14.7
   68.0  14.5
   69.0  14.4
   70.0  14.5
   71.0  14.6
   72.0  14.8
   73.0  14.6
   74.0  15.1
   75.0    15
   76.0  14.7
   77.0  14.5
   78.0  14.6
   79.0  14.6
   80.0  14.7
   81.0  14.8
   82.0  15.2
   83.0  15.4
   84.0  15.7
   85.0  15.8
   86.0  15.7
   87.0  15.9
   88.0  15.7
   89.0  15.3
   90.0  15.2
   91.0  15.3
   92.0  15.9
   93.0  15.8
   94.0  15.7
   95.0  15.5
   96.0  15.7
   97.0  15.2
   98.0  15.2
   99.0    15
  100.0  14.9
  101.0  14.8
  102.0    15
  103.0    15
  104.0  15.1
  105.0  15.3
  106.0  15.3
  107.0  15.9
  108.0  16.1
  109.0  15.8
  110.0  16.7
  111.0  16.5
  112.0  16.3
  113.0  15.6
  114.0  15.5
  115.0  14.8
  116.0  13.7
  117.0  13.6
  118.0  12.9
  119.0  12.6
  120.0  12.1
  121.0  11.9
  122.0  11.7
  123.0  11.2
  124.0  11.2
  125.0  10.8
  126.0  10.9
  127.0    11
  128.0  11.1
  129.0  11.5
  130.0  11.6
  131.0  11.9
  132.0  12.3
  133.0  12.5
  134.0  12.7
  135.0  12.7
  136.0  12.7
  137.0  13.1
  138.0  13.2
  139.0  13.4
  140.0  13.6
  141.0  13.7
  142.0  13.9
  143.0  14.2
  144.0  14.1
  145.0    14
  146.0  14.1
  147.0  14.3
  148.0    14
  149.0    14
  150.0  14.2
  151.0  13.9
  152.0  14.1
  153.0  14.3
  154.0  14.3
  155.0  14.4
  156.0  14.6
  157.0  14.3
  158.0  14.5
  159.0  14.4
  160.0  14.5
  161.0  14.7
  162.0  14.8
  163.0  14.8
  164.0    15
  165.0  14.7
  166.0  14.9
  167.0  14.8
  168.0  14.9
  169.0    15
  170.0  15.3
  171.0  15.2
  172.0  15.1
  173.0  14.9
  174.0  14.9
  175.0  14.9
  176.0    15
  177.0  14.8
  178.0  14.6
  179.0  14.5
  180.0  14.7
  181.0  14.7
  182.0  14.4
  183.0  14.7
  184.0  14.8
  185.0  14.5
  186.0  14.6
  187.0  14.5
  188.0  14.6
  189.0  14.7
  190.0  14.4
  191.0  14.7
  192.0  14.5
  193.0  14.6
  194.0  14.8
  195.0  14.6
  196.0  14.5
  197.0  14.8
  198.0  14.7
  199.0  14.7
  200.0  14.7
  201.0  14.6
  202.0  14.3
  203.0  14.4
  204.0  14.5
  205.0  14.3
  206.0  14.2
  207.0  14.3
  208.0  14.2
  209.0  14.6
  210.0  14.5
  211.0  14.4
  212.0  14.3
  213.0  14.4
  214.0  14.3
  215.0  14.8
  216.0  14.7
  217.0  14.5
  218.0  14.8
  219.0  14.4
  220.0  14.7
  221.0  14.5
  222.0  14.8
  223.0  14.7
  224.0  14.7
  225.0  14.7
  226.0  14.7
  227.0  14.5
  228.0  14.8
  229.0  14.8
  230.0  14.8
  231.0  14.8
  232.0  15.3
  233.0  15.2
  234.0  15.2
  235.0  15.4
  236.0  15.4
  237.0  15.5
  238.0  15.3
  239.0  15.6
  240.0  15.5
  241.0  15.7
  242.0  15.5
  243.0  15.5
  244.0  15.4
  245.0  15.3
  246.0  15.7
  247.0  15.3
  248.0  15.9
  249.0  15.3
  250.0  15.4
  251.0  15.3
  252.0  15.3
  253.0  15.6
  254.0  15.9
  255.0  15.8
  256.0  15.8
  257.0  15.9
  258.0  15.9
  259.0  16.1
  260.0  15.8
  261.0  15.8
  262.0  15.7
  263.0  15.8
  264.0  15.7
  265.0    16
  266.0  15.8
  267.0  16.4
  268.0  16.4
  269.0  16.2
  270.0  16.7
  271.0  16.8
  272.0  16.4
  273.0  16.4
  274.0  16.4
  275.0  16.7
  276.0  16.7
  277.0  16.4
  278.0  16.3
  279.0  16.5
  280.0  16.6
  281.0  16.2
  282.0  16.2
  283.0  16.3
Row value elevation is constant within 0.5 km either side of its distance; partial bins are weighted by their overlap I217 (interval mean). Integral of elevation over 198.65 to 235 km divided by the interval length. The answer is 14.6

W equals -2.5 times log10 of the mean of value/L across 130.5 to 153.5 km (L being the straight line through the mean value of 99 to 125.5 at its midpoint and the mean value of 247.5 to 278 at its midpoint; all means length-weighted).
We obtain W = 0.08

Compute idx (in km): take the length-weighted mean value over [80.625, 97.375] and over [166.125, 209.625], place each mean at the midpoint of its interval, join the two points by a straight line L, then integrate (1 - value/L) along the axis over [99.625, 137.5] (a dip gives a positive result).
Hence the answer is 4.3 km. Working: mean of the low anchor 15.5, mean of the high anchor 14.7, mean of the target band 13.5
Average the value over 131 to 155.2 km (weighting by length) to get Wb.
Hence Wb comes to 13.6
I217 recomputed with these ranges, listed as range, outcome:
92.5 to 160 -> 13.9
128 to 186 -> 14.1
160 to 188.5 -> 14.8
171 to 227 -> 14.6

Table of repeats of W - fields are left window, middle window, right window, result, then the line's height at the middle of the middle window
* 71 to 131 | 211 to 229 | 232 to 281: 0.066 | 15.5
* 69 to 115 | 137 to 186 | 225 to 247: 0.059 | 15.3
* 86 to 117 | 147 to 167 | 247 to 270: 0.081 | 15.6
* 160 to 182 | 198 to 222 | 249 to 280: 0.063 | 15.4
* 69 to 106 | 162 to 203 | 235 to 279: 0.059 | 15.6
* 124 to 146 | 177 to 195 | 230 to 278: -0.049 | 14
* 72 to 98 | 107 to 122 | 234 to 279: 0.060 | 15.4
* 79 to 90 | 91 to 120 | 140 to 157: -0.013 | 15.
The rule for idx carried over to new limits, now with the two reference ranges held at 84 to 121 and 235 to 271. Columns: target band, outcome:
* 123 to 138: 3.32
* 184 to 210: 1.63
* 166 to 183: 0.63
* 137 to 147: 0.98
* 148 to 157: 0.66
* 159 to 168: 0.36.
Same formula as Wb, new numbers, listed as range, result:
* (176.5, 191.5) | 14.6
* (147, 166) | 14.4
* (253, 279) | 16.1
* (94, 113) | 15.5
